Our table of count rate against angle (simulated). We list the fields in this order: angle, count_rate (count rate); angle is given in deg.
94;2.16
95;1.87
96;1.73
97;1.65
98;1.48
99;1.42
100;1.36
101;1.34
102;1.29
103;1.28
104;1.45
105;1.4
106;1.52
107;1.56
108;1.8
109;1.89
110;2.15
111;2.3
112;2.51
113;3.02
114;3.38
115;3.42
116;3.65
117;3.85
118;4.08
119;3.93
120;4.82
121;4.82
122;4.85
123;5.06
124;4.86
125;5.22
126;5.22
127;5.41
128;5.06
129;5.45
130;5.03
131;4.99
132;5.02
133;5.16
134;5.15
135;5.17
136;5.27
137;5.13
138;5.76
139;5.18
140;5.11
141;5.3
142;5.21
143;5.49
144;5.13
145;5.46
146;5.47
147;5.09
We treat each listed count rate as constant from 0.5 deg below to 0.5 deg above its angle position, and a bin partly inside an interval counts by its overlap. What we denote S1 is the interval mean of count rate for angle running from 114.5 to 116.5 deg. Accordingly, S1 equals 3.54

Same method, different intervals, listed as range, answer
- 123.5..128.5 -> 5.15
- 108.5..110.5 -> 2.02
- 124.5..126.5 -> 5.22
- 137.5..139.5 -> 5.47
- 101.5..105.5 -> 1.35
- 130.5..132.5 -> 5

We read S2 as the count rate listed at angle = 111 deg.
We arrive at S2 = 2.3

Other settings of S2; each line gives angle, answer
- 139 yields 5.18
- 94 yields 2.16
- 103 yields 1.28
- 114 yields 3.38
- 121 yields 4.82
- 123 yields 5.06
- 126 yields 5.22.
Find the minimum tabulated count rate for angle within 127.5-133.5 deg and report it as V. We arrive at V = 4.99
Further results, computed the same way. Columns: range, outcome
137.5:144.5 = 5.11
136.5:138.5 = 5.13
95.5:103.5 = 1.28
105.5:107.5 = 1.52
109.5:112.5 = 2.15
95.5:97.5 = 1.65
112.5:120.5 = 3.02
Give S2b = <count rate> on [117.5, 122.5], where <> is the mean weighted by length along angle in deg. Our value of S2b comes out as 4.5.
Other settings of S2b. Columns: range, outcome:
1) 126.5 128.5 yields 5.23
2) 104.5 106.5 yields 1.46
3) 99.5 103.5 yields 1.32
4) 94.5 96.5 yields 1.8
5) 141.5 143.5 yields 5.35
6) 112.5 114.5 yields 3.2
